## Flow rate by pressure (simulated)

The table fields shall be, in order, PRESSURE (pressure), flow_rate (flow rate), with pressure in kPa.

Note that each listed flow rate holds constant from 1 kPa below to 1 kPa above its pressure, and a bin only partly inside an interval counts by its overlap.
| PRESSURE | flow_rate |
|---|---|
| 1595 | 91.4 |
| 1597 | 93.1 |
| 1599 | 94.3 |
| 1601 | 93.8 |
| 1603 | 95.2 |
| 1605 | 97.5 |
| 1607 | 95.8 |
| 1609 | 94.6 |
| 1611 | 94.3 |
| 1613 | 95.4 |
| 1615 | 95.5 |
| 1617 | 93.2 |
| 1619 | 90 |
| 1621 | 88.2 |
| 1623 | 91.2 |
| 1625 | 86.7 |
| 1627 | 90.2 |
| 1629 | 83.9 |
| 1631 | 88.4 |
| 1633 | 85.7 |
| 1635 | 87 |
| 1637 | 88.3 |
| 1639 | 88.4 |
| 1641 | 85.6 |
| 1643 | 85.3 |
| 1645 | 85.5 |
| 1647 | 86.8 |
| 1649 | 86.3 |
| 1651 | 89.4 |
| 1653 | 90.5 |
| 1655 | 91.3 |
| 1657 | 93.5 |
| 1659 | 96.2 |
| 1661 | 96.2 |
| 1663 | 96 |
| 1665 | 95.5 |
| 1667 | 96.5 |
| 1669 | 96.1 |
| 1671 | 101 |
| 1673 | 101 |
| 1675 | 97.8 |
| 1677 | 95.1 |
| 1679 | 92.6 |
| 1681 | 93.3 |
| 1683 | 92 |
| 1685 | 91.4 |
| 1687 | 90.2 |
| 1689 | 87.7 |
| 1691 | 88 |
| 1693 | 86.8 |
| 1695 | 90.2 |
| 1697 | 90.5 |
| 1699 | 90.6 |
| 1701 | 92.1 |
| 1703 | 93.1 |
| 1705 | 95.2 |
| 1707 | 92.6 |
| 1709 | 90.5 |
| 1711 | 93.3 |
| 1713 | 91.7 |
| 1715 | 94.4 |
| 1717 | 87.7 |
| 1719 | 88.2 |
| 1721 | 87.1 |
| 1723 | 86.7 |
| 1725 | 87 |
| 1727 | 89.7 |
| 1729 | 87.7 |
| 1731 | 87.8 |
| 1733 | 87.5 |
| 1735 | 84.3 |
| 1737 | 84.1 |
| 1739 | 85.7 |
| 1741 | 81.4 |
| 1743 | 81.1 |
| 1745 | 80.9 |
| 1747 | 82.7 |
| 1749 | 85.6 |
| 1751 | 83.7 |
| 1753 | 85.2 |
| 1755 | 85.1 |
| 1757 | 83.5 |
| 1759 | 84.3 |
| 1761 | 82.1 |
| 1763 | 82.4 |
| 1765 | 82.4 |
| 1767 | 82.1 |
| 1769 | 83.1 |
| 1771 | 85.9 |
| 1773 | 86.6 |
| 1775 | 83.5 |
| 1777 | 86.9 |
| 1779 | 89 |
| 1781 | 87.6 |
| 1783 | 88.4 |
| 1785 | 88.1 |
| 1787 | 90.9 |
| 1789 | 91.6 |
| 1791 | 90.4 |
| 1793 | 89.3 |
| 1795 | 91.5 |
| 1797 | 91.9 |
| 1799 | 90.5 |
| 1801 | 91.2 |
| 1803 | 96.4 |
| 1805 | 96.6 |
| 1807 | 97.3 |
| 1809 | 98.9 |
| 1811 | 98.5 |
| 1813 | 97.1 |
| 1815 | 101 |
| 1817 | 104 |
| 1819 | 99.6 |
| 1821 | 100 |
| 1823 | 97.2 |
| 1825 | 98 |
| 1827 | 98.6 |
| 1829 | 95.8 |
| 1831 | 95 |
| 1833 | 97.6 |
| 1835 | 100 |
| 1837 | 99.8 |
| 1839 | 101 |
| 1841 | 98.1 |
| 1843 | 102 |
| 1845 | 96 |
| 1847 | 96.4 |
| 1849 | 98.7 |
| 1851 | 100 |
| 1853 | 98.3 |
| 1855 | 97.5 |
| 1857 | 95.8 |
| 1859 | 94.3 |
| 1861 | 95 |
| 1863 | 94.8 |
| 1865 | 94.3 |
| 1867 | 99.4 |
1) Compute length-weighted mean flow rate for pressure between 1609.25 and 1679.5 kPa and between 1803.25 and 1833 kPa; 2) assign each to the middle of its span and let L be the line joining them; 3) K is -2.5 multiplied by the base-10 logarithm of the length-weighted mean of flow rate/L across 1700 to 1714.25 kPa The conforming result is 0.02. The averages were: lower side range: 91.6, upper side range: 98.3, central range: 92.7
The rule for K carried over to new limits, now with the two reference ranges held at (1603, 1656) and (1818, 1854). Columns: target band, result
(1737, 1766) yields 0.142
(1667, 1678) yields -0.073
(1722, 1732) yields 0.074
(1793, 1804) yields 0.056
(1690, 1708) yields 0.021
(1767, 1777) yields 0.133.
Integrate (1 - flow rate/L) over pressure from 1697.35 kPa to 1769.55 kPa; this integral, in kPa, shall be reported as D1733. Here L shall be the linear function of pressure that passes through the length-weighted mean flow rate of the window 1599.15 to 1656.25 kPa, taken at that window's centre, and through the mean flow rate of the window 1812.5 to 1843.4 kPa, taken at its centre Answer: 6.1 kPa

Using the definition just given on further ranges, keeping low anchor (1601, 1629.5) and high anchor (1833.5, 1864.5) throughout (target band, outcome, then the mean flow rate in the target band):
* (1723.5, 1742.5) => 1.8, 86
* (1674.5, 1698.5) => 0.7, 91.2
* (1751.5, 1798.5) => 4.6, 86.6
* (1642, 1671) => 0.4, 92.1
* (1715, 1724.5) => 0.7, 88.1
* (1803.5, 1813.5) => -0.1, 97.6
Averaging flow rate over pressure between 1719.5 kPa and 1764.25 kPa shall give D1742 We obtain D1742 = 84.8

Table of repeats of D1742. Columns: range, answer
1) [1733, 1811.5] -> 87.4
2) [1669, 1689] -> 94.6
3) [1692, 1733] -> 90.1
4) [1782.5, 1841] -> 95.8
